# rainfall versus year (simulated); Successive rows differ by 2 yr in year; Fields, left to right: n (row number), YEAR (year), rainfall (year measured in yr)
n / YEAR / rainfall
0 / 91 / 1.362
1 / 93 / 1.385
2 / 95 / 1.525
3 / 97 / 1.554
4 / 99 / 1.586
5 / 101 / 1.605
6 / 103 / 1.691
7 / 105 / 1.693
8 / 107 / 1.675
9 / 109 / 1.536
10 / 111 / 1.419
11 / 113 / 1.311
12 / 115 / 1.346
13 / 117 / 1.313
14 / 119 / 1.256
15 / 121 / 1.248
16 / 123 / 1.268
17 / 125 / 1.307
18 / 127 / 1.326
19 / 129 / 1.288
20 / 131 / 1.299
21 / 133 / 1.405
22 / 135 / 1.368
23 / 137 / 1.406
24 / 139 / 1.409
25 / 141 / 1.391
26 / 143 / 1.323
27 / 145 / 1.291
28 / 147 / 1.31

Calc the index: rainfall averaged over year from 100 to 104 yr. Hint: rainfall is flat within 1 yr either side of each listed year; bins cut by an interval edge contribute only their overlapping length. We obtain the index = 1.65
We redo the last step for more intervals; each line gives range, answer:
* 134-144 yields 1.38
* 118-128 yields 1.28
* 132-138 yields 1.39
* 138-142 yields 1.4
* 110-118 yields 1.35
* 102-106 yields 1.69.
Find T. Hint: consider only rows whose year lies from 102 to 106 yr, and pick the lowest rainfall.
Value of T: 1.691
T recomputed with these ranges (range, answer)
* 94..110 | 1.525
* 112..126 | 1.248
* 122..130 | 1.268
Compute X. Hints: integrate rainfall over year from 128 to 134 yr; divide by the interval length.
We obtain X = 1.33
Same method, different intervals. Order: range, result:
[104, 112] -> 1.58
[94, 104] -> 1.59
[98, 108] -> 1.65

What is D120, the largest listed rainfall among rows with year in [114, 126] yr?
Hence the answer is 1.346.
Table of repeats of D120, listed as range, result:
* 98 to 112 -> 1.693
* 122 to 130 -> 1.326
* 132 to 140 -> 1.409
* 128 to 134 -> 1.405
